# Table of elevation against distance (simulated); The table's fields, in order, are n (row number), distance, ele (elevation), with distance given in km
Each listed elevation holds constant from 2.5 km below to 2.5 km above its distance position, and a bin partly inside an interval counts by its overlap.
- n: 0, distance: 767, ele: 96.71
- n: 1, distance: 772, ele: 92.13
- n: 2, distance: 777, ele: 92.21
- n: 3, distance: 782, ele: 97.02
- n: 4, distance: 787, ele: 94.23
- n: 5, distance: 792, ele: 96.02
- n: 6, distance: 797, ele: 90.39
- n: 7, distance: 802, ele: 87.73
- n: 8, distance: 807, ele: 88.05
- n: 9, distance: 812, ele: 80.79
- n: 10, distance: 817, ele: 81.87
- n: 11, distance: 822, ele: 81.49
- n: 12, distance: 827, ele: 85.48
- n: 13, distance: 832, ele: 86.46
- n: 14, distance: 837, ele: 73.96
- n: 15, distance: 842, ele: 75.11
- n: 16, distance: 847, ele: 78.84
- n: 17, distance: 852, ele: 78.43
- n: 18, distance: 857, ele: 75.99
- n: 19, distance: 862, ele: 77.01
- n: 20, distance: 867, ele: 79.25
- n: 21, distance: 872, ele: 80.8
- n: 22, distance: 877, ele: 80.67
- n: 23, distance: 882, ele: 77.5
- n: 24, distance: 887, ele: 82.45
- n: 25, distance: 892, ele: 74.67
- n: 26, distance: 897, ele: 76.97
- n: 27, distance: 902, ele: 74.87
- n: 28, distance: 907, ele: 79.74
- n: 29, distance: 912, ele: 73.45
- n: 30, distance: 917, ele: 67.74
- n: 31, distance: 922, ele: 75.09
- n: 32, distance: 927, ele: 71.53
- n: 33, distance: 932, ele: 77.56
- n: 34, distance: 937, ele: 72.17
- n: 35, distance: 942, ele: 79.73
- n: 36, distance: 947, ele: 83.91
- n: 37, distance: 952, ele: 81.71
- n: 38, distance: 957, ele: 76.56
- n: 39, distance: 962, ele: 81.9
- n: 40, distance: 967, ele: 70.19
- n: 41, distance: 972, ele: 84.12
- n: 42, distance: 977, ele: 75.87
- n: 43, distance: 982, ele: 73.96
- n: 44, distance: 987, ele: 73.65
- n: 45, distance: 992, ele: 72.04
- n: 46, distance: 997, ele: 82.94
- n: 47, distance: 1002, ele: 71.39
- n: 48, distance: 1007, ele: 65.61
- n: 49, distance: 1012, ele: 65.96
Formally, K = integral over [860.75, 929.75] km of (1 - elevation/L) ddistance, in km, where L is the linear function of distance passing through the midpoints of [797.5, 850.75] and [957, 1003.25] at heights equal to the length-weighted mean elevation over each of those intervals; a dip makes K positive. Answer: 2.6 km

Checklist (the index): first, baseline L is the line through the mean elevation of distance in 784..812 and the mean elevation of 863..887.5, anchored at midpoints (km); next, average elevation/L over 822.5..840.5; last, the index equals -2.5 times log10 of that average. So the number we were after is 0.06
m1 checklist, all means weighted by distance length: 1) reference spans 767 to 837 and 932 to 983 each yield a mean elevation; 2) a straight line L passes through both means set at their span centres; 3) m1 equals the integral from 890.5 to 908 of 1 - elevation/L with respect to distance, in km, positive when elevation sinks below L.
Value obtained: 1.2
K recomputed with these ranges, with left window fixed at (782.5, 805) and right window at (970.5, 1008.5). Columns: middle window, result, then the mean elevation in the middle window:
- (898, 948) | 3.4 km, 75.4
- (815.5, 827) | 1.0 km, 82.5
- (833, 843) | 1.4 km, 76.2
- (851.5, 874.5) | 2.1 km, 78.3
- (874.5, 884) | 0.6 km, 79.2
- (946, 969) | -0.3 km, 78.7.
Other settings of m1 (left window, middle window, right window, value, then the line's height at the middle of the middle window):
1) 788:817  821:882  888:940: 2.2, 82.3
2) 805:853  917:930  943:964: 1.4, 80.9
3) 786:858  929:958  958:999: -0.1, 78.3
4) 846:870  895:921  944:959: 1.6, 79.5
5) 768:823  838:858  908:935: 1.4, 82.9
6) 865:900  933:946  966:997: 0.0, 77.1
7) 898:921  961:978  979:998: -0.7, 74.9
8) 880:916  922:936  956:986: 0.4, 76.8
